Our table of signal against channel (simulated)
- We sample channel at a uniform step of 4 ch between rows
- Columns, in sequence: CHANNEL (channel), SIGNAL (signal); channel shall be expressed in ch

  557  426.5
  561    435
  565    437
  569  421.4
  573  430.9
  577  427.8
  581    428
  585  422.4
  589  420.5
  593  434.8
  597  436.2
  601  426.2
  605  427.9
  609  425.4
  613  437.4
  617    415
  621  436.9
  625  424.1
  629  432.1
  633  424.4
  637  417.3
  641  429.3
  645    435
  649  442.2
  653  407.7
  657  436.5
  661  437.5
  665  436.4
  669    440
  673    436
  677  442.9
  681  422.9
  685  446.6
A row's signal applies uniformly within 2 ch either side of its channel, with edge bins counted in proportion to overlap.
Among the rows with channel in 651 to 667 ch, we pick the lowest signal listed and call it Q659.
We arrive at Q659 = 407.7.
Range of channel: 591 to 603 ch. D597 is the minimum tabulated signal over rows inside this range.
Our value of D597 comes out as 426.2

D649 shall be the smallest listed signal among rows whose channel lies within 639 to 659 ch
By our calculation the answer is 407.7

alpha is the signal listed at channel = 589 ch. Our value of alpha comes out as 420.5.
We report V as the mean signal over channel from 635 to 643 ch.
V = 423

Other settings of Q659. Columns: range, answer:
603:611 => 425.4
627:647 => 417.3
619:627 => 424.1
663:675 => 436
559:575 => 421.4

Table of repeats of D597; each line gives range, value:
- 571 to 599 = 420.5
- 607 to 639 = 415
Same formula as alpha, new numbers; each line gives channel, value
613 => 437.4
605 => 427.9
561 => 435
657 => 436.5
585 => 422.4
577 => 427.8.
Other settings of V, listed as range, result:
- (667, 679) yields 440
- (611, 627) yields 428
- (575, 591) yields 425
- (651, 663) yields 427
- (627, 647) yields 428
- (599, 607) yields 427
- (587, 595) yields 428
